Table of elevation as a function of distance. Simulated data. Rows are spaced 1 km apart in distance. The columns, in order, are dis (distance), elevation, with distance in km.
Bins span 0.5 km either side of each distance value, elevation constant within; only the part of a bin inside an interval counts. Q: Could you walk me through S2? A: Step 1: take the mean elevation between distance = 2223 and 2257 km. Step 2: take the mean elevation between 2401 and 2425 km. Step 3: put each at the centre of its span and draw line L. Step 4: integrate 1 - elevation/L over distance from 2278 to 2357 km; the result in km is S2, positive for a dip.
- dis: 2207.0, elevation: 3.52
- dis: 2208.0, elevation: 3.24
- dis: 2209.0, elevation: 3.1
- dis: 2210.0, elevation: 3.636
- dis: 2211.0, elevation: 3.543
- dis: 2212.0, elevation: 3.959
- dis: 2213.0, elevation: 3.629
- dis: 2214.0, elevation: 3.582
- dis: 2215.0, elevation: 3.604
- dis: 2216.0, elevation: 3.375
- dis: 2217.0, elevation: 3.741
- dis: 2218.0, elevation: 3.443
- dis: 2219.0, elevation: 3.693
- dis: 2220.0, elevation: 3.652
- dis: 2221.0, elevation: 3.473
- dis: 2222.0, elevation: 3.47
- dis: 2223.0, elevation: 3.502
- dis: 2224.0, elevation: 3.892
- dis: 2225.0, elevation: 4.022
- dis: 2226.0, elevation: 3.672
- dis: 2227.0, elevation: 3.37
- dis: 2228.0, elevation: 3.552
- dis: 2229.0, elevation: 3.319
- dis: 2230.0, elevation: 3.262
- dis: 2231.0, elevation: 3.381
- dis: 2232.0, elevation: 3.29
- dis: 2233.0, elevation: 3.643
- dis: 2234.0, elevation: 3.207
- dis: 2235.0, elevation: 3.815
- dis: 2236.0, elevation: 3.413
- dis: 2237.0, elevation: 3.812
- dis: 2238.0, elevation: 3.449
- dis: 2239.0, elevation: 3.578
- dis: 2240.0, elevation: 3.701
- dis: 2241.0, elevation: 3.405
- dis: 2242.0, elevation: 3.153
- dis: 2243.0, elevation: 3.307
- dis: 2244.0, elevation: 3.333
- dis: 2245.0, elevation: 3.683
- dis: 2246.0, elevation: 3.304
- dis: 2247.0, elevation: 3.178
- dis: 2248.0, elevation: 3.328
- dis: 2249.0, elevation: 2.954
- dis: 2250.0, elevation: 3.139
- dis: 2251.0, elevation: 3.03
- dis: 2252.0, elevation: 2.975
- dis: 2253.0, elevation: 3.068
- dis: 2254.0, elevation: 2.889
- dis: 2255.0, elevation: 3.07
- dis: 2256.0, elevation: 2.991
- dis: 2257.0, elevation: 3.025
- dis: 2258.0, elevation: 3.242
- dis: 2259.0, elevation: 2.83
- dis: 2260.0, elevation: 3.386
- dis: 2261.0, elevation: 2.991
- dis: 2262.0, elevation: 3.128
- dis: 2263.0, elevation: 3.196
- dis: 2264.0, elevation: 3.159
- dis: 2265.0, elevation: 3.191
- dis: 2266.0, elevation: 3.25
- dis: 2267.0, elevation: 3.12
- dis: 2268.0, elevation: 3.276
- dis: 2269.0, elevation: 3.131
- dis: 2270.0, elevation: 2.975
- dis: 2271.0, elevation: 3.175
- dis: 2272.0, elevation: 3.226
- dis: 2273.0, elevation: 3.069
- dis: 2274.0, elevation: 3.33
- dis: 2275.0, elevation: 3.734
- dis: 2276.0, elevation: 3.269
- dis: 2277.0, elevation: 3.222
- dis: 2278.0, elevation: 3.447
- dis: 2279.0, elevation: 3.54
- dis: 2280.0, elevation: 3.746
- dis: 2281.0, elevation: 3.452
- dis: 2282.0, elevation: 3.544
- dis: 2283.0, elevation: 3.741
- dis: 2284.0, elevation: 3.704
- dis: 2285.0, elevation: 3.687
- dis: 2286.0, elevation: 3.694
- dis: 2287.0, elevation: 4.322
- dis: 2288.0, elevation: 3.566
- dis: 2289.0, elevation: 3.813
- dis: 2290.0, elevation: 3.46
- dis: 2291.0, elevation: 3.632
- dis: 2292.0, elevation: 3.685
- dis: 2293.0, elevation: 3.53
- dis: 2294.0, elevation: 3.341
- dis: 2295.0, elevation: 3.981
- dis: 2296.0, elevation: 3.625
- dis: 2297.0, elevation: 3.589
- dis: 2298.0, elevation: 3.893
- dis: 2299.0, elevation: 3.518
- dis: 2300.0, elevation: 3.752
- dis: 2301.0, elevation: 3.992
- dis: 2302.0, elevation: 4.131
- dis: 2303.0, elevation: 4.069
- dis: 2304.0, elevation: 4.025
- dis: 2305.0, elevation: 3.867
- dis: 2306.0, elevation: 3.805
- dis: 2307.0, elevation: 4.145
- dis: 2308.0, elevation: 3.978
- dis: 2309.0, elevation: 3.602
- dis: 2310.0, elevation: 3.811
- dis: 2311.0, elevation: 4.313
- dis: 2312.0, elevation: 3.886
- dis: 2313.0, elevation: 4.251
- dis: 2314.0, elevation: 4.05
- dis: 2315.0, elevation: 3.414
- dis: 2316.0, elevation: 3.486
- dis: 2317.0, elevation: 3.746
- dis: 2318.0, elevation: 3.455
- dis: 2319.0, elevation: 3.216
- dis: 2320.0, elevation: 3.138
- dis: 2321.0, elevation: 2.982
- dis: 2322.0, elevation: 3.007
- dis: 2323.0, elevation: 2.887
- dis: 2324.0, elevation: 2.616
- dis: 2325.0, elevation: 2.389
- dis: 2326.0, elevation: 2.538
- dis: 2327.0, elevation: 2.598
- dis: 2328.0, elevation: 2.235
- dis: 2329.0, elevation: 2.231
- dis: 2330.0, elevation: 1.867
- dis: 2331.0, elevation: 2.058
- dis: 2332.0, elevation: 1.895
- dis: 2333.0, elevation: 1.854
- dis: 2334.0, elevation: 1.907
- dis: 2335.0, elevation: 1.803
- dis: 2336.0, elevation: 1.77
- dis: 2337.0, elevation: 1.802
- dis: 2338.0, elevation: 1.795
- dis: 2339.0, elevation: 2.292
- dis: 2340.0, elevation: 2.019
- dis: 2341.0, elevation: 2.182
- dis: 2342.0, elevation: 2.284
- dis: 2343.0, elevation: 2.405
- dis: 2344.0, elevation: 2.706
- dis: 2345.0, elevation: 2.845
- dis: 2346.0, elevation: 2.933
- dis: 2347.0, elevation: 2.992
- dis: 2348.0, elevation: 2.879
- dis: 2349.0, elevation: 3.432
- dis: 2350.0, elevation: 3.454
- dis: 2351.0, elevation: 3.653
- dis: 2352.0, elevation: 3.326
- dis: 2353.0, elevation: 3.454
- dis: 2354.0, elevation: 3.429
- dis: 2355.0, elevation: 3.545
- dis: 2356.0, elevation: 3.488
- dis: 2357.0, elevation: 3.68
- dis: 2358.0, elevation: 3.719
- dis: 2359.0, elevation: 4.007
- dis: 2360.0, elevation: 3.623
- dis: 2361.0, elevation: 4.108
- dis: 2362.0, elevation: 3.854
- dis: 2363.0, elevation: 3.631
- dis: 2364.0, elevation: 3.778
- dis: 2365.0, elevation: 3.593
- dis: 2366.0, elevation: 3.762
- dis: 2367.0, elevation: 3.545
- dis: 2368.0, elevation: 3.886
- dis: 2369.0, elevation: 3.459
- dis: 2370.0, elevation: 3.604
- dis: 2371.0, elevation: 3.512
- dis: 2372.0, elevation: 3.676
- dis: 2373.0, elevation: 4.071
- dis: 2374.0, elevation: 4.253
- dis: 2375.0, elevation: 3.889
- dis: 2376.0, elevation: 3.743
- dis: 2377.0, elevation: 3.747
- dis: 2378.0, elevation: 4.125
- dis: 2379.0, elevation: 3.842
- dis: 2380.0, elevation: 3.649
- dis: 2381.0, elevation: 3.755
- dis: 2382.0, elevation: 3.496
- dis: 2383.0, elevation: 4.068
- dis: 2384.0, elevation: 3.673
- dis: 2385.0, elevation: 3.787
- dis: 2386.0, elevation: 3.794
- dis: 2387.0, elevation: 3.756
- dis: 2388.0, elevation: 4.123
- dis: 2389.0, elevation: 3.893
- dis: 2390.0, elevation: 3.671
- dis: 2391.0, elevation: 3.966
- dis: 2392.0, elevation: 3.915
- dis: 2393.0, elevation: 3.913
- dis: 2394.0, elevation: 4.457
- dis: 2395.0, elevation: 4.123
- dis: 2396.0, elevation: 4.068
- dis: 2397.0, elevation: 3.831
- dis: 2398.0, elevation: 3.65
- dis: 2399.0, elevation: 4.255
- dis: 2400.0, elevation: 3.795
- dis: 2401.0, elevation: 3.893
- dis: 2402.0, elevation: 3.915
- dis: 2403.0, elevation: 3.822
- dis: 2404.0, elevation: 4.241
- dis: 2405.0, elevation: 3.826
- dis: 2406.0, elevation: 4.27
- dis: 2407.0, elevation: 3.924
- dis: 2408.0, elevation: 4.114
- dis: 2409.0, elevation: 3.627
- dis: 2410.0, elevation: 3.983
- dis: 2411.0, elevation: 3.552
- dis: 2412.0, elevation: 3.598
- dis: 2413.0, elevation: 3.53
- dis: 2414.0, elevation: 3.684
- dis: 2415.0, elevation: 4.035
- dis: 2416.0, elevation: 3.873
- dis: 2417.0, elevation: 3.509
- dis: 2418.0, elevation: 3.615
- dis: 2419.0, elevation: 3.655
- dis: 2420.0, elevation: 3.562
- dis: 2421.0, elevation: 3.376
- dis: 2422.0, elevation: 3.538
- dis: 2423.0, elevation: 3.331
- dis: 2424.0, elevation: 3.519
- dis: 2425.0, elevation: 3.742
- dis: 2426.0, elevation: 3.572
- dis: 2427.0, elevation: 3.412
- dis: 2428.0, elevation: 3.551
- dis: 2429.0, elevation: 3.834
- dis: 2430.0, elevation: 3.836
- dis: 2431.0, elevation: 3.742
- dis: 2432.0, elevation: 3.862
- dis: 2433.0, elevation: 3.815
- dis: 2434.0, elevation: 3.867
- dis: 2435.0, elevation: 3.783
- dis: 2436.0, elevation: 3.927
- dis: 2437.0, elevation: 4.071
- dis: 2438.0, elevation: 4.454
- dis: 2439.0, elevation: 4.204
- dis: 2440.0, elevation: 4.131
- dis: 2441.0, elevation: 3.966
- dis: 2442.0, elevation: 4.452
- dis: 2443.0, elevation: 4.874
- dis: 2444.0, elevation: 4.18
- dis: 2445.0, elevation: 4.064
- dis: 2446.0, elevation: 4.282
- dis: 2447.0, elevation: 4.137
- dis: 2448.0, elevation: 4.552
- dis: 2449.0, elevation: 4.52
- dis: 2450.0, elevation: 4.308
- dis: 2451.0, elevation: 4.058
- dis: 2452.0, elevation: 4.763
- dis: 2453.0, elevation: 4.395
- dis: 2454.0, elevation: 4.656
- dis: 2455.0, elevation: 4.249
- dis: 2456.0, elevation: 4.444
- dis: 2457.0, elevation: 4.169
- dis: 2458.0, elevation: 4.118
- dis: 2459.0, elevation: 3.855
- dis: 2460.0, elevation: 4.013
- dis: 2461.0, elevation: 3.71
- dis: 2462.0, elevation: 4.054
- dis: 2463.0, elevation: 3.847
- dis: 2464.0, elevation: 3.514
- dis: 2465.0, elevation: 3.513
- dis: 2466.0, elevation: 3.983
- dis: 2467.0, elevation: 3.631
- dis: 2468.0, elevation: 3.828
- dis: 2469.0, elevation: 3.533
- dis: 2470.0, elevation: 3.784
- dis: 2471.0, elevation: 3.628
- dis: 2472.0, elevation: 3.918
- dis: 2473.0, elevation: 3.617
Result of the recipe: 6.9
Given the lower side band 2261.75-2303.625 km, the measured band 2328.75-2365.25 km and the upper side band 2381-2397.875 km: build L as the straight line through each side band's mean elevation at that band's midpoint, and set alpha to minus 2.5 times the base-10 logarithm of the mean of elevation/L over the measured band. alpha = 0.29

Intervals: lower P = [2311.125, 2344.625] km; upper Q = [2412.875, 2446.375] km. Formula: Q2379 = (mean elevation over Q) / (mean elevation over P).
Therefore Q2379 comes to 1.5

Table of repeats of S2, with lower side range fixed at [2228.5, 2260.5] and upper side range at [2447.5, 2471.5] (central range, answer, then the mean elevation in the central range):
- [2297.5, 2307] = -1.14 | 3.91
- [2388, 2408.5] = -0.81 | 3.98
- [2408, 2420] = 0.55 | 3.71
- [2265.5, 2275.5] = 0.44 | 3.23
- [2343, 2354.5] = 1.57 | 3.16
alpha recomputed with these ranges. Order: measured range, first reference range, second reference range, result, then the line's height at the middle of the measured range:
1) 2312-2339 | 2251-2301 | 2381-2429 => 0.307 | 3.55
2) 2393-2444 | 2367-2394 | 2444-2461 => 0.051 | 4.06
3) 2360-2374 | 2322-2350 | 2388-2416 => -0.207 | 3.1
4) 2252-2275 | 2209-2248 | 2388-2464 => 0.150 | 3.6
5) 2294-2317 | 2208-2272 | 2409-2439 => -0.109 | 3.49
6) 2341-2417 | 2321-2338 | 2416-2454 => -0.215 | 3.04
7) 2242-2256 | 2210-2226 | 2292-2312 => 0.173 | 3.71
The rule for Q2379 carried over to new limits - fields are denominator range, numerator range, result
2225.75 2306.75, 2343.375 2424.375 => 1.08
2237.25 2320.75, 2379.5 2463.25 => 1.13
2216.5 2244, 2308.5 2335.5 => 0.83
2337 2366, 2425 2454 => 1.29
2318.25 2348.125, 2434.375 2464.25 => 1.74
